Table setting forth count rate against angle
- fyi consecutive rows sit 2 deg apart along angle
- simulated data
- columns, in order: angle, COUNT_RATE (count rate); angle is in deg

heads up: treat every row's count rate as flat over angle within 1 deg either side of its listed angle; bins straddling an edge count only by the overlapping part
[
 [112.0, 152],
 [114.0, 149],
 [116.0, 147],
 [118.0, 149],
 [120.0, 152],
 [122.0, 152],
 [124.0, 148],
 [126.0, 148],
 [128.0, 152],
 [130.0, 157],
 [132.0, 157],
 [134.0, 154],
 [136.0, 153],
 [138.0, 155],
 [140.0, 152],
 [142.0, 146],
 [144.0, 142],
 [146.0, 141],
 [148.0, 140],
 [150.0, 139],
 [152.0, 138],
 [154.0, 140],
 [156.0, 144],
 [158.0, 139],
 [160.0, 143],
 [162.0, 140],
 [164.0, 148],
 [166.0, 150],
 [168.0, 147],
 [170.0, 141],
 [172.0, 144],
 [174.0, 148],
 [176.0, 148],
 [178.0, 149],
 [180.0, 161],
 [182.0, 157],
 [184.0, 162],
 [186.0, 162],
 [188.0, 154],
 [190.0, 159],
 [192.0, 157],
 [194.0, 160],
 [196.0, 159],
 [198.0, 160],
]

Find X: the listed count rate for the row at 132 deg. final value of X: 157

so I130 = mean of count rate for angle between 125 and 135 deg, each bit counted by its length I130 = 154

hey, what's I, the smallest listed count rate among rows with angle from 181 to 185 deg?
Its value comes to 157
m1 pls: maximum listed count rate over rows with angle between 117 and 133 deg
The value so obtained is 157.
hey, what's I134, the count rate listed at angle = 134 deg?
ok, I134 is 154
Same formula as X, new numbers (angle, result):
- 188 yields 154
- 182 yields 157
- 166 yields 150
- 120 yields 152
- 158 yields 139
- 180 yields 161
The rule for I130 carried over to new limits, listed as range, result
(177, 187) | 158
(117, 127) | 150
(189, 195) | 159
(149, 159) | 140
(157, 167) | 144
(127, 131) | 154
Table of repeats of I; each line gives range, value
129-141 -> 152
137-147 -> 141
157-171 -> 139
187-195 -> 154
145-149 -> 140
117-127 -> 148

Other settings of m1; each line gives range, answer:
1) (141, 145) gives 146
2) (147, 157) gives 144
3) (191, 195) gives 160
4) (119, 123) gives 152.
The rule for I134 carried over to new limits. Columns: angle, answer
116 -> 147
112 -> 152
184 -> 162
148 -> 140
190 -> 159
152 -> 138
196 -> 159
